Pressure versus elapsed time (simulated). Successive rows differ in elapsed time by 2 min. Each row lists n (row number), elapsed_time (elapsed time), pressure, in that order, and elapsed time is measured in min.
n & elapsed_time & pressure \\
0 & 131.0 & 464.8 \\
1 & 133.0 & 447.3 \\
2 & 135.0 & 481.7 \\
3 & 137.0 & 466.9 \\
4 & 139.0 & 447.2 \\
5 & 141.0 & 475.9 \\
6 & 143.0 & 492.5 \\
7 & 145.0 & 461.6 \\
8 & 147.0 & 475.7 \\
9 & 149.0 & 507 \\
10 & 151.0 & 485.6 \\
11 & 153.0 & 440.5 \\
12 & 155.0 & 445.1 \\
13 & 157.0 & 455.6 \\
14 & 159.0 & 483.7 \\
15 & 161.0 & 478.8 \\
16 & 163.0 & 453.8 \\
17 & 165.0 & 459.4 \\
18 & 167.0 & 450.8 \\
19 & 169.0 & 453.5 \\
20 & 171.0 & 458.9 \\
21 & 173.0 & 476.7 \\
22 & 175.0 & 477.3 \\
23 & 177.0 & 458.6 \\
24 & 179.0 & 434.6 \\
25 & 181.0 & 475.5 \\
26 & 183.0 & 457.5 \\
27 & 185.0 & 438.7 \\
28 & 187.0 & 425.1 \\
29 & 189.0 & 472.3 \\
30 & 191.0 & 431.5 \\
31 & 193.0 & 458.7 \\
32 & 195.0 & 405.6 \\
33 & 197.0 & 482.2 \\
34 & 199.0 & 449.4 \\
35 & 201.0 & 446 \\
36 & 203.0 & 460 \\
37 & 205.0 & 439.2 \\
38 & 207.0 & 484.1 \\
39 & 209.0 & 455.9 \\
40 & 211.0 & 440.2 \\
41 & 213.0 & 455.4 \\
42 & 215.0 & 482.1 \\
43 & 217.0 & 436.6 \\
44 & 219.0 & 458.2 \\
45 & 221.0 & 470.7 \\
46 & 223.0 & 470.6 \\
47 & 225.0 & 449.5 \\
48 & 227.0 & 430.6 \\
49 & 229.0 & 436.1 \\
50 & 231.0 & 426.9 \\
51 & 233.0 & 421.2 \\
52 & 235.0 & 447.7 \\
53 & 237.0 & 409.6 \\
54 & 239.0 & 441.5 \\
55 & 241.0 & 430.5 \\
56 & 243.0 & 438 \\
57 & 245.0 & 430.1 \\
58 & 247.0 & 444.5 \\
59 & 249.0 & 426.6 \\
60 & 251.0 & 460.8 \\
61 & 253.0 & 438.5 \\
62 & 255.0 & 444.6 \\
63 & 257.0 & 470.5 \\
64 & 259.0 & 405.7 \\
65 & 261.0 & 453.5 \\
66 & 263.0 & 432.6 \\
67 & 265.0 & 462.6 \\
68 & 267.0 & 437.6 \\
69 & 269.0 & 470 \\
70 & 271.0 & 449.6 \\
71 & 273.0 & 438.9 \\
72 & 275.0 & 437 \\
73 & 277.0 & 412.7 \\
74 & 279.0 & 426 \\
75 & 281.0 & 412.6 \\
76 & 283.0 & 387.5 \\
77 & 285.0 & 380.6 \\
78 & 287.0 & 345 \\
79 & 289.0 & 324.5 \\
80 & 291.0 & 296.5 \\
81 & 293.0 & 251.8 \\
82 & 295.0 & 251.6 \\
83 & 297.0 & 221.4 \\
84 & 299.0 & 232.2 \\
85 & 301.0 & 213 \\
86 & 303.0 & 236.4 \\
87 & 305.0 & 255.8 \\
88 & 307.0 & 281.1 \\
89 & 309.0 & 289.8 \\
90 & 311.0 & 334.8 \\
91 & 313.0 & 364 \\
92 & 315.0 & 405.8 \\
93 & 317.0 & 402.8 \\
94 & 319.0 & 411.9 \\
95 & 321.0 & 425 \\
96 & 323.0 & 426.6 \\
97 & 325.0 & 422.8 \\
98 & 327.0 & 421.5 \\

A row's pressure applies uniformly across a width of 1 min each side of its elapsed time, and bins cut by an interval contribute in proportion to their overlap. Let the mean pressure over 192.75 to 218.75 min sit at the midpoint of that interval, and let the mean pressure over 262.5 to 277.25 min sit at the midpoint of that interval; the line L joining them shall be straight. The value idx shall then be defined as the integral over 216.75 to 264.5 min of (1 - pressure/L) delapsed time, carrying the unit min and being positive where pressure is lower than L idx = 0.8 min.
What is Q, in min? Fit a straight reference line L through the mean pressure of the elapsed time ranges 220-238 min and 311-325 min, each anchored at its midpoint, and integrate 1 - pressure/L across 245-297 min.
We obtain 2.4 min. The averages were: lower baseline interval 440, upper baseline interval 402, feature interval 403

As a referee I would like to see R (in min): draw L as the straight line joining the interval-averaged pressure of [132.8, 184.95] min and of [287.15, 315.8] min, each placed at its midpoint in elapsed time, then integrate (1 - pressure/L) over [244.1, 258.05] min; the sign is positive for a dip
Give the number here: -3.90 min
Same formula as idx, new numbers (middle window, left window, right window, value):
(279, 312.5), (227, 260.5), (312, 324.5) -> 9.4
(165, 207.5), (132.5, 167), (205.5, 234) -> 0.5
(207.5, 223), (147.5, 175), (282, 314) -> -2.4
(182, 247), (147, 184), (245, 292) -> -0.4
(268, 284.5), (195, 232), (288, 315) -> -5.0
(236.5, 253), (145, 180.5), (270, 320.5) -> -2.1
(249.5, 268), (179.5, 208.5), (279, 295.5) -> -3.5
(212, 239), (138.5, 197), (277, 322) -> -2.9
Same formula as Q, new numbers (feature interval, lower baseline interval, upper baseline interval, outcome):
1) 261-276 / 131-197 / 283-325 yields -3.8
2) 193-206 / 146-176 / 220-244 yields 0.1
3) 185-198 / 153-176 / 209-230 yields 0.4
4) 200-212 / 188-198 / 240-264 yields -0.2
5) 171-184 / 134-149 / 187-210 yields -0.1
